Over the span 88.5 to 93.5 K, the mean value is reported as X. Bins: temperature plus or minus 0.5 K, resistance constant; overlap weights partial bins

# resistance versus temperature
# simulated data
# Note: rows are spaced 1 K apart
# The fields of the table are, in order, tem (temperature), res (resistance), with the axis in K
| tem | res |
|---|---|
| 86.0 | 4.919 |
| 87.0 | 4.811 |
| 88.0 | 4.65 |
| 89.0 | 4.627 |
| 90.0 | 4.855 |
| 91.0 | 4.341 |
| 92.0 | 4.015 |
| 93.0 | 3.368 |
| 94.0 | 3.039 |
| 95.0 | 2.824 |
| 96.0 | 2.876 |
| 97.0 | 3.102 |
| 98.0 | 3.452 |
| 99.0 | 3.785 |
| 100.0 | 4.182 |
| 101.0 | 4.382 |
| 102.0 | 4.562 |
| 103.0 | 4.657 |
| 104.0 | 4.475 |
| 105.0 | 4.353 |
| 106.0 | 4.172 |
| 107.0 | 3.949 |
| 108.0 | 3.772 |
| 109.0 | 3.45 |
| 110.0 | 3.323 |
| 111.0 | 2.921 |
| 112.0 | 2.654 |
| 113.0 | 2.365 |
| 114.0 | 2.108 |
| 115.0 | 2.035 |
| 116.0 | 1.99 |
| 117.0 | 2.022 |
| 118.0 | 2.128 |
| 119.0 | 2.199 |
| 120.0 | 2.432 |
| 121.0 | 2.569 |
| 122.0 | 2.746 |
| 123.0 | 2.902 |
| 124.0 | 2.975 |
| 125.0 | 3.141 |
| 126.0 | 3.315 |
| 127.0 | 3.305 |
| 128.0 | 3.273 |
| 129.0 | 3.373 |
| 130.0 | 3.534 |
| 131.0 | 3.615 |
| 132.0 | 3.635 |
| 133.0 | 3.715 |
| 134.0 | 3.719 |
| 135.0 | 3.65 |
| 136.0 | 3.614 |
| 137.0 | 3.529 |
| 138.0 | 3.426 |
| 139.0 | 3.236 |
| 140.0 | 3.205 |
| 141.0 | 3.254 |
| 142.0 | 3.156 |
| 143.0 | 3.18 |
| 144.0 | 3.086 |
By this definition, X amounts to 4.24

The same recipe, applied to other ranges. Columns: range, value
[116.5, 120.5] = 2.2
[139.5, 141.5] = 3.23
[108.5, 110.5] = 3.39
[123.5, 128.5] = 3.2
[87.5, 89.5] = 4.64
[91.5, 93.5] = 3.69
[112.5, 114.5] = 2.24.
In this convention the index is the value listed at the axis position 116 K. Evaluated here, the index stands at 1.99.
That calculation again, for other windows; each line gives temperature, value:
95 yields 2.824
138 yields 3.426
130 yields 3.534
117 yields 2.022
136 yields 3.614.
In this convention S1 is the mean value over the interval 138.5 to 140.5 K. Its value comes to 3.22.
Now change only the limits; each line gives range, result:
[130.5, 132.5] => 3.62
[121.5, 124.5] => 2.87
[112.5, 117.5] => 2.1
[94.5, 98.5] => 3.06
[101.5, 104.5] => 4.56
